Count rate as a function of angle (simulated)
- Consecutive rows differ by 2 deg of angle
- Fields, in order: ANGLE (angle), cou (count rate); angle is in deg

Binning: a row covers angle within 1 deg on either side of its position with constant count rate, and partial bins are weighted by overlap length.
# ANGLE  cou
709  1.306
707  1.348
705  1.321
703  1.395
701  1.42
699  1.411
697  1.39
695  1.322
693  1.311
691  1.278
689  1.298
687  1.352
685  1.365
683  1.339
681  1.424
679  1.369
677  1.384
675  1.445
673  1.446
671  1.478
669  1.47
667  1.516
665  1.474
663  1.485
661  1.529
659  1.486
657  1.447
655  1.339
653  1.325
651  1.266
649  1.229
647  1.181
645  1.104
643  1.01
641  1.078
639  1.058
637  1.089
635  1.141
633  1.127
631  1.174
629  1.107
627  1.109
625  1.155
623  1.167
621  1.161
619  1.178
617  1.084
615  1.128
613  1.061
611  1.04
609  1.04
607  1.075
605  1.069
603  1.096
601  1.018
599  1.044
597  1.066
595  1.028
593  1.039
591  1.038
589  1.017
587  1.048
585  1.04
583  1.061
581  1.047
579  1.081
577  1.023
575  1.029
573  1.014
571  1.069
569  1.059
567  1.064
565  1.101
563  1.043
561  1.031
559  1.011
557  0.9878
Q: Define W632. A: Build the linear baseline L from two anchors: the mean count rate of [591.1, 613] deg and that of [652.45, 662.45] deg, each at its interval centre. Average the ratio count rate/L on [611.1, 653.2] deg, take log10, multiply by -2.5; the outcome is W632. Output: 0.110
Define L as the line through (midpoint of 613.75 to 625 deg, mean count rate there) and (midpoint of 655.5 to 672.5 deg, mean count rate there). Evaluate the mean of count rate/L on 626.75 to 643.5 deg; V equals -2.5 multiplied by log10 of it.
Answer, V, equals 0.15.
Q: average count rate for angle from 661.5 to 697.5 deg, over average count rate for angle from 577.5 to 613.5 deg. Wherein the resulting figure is 1.33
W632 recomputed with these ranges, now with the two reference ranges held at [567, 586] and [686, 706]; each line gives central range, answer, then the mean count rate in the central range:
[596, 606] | 0.051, 1.06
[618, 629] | 0.016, 1.15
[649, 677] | -0.131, 1.43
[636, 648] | 0.120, 1.09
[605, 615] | 0.069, 1.06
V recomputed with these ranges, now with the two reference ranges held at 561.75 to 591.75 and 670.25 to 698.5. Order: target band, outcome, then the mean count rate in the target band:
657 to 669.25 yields -0.14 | 1.49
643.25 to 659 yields 0.00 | 1.27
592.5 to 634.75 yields 0.06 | 1.1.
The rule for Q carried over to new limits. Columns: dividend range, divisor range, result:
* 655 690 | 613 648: 1.28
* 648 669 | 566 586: 1.35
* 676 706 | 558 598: 1.30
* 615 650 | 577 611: 1.07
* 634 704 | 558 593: 1.28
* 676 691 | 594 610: 1.29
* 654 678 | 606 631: 1.31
